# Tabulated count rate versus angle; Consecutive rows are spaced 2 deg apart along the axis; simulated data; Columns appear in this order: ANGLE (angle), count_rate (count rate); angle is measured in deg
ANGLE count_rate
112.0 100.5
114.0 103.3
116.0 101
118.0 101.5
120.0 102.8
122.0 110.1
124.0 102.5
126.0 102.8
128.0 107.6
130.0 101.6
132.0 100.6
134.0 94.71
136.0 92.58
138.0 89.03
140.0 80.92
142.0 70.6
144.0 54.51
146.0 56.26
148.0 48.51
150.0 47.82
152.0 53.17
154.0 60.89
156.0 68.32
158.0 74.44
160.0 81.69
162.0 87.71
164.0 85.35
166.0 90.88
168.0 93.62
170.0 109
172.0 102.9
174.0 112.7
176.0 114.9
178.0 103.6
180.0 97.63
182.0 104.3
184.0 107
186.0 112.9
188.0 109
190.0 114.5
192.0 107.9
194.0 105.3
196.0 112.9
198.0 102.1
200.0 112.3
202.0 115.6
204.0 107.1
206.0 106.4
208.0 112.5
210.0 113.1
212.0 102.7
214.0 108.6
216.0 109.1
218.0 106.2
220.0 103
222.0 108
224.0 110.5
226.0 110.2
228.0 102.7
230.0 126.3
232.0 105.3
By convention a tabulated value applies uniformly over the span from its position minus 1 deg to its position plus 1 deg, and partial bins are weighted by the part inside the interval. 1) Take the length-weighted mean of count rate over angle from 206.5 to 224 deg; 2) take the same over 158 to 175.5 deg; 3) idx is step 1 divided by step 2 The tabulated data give 1.14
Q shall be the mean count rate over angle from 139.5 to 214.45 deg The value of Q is 93.4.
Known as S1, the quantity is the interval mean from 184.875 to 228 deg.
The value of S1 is 109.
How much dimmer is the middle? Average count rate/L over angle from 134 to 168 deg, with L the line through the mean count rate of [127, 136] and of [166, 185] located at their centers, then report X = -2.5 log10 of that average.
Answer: 0.37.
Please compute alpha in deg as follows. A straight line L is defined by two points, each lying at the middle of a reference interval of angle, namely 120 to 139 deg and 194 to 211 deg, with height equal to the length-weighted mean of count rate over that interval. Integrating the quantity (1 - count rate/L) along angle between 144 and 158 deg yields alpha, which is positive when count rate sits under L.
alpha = 6.3 deg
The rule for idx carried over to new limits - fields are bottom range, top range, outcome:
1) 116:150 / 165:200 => 1.21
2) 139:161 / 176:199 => 1.69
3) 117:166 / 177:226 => 1.31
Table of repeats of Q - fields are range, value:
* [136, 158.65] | 65.1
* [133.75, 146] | 77.5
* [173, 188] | 108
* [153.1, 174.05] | 87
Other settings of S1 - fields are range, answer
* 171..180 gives 107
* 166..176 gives 104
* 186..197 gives 110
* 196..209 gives 110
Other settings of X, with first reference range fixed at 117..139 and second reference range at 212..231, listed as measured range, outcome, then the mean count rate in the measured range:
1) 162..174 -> 0.078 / 97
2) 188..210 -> -0.028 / 110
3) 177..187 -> 0.004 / 105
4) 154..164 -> 0.319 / 77.1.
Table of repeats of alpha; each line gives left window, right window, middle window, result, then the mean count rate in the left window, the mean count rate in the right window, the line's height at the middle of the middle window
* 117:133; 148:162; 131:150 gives 2.2 deg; 104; 64.9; 83.7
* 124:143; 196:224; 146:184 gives 5.7 deg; 93.9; 108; 99.9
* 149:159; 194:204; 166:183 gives -4.3 deg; 60.9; 110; 83.2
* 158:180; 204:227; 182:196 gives -1.0 deg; 97.1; 108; 102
